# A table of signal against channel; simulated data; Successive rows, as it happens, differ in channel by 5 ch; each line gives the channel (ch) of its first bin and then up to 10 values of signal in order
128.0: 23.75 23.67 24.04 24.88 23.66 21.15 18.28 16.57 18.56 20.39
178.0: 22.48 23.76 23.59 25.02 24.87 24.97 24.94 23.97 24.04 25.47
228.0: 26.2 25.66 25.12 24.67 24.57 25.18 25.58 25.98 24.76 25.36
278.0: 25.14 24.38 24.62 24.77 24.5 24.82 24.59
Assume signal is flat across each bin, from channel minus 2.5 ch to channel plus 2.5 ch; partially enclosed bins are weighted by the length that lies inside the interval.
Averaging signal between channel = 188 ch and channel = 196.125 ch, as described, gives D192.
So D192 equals 24.6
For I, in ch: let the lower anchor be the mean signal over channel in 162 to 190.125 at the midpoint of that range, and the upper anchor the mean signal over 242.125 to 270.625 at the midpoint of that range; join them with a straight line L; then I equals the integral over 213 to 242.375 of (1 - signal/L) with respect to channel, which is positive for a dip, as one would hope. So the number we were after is -1.8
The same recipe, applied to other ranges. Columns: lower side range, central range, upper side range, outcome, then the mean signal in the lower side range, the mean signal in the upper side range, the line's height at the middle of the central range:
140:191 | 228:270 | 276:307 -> -3.0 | 21.4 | 24.7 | 23.6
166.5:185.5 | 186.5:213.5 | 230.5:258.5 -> -2.3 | 21.4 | 25.1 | 22.7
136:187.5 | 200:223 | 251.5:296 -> -1.5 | 21.4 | 25.1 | 23.1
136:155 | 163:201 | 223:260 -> 3.0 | 23.5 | 25.3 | 24.2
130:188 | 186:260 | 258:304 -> -4.8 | 21.7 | 25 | 23.4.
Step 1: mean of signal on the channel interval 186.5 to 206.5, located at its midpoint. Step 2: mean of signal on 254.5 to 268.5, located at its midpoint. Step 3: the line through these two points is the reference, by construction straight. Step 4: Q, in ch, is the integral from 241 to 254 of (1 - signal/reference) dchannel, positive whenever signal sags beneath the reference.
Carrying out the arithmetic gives 0.29 ch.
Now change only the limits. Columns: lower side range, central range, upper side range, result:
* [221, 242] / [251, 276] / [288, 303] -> -0.3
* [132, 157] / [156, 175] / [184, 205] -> 4.3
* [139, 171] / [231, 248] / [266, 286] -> -1.0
